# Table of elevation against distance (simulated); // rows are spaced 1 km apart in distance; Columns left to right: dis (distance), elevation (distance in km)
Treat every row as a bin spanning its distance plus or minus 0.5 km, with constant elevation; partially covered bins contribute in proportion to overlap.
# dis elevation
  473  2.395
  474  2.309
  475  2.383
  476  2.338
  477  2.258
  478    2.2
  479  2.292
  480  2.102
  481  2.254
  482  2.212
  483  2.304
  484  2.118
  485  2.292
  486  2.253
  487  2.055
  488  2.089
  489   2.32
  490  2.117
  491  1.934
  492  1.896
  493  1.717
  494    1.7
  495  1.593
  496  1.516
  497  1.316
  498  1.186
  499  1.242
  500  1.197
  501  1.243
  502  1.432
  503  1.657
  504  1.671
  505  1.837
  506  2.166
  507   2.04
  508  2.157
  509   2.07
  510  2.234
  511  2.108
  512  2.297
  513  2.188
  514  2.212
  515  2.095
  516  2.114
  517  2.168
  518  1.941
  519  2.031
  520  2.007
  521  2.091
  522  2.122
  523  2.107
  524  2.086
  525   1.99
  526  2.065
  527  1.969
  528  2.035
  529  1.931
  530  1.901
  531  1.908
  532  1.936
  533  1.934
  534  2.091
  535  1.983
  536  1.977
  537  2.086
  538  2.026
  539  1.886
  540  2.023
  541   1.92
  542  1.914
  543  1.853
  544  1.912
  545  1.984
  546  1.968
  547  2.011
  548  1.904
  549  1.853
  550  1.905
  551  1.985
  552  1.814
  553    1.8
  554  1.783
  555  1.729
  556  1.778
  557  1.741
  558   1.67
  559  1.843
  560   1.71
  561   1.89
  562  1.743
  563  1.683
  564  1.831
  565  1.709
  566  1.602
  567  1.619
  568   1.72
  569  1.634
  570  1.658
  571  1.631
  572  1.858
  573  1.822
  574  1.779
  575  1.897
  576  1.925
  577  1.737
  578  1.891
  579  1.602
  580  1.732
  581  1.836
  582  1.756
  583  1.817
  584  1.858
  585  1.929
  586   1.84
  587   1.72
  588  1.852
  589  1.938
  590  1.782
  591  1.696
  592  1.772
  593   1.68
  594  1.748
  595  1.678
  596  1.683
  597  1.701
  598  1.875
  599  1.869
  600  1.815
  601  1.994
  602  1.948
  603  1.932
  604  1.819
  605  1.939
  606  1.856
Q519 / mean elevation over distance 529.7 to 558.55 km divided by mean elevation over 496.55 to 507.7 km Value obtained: 1.22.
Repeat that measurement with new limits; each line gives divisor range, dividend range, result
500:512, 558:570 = 0.92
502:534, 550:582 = 0.87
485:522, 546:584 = 0.94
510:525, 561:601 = 0.84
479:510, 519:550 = 1.06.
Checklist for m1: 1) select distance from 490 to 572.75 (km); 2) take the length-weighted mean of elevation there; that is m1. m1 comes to 1.86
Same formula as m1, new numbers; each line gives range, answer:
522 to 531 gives 2.01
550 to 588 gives 1.78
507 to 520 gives 2.13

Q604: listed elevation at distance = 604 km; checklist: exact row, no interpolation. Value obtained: 1.819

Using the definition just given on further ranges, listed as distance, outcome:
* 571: 1.631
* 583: 1.817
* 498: 1.186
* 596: 1.683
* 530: 1.901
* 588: 1.852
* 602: 1.948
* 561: 1.89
